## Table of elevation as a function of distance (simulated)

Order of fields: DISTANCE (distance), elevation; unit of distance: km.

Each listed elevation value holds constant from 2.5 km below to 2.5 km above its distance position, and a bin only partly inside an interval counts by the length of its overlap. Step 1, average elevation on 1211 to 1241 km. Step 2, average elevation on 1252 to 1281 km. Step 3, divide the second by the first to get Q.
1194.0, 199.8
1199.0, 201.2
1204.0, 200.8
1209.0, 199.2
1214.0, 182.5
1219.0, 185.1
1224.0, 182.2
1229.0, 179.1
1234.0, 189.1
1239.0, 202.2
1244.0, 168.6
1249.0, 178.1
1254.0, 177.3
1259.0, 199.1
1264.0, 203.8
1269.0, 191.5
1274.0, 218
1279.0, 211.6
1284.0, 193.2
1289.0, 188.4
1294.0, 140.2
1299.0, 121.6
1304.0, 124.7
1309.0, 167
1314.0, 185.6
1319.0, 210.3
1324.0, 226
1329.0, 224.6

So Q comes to 1.07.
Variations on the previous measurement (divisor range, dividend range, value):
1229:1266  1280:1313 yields 0.85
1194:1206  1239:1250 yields 0.89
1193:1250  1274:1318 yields 0.90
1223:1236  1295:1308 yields 0.71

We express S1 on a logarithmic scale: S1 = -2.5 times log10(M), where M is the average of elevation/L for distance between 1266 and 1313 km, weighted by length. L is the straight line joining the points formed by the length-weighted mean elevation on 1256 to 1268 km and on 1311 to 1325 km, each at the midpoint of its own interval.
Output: 0.16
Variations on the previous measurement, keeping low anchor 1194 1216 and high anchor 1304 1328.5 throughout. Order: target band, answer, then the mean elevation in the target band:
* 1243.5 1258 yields 0.10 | 178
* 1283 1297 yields 0.14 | 170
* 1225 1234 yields 0.08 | 182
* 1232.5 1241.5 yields -0.01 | 196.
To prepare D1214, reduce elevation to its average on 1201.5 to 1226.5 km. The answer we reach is 190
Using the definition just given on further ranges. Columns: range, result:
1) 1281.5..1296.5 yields 174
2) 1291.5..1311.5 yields 138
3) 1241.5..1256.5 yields 175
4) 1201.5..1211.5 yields 200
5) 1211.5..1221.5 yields 184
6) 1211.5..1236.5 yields 184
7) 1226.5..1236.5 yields 184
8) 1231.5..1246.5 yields 187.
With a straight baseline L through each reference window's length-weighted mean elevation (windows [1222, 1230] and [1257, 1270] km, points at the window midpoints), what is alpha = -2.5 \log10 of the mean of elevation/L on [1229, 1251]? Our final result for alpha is 0.02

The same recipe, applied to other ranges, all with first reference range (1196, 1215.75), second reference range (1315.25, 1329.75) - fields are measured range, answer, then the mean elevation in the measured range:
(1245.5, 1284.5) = 0.06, 196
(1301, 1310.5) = 0.44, 142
